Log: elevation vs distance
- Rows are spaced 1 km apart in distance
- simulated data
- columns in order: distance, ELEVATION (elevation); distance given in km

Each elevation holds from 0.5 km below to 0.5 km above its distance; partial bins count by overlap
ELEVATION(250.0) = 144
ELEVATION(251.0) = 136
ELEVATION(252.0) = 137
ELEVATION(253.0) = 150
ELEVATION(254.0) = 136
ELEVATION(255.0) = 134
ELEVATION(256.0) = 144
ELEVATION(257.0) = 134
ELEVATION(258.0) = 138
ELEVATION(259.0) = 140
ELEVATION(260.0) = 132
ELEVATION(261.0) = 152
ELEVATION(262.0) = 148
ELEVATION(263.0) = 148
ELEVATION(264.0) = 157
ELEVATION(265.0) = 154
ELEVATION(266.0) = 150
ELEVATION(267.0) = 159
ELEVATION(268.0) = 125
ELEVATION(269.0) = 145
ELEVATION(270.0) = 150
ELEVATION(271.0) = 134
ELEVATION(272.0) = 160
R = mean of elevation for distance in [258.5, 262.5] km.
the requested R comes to 143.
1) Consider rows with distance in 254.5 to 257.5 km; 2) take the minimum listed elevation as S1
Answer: 134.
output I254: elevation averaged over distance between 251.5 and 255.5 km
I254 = 139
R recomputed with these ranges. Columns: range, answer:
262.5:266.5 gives 152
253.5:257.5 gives 137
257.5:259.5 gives 139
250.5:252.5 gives 136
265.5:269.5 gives 145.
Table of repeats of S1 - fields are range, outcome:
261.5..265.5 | 148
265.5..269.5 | 125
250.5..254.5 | 136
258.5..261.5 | 132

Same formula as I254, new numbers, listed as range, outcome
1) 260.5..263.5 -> 149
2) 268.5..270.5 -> 148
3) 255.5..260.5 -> 138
